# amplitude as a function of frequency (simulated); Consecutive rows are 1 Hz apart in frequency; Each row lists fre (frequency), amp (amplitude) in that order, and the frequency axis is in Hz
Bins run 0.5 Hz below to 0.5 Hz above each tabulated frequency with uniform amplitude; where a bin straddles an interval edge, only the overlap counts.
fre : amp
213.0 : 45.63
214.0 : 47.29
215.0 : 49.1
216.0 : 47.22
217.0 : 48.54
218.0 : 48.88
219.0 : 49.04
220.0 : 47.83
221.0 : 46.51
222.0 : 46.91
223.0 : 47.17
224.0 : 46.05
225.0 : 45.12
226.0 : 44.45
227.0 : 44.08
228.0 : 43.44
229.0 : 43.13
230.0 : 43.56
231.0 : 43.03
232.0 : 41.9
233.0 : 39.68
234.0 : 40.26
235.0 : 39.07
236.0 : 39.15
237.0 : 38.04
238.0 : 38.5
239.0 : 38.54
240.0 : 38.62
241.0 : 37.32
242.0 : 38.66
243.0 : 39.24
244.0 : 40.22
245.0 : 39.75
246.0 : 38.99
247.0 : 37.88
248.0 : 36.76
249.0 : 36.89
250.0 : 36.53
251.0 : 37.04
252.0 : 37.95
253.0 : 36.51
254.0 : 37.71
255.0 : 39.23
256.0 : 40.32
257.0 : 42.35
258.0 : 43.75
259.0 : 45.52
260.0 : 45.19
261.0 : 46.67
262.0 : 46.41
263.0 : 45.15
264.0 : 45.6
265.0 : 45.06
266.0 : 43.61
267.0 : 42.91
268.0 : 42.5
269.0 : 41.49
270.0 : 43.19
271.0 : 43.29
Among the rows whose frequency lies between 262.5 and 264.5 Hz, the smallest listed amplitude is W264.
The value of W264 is 45.15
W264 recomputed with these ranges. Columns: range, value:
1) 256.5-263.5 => 42.35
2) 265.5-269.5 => 41.49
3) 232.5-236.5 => 39.07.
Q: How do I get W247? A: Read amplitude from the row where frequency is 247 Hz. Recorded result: 37.88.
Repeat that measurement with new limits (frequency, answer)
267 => 42.91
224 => 46.05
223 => 47.17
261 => 46.67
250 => 36.53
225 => 45.12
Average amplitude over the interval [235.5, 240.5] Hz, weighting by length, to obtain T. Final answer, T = 38.6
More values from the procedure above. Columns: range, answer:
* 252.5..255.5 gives 37.8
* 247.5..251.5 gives 36.8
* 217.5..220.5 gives 48.6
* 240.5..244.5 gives 38.9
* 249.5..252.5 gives 37.2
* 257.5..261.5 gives 45.3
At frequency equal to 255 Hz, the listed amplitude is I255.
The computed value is 39.23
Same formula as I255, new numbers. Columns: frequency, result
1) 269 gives 41.49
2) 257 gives 42.35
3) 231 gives 43.03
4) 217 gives 48.54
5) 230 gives 43.56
